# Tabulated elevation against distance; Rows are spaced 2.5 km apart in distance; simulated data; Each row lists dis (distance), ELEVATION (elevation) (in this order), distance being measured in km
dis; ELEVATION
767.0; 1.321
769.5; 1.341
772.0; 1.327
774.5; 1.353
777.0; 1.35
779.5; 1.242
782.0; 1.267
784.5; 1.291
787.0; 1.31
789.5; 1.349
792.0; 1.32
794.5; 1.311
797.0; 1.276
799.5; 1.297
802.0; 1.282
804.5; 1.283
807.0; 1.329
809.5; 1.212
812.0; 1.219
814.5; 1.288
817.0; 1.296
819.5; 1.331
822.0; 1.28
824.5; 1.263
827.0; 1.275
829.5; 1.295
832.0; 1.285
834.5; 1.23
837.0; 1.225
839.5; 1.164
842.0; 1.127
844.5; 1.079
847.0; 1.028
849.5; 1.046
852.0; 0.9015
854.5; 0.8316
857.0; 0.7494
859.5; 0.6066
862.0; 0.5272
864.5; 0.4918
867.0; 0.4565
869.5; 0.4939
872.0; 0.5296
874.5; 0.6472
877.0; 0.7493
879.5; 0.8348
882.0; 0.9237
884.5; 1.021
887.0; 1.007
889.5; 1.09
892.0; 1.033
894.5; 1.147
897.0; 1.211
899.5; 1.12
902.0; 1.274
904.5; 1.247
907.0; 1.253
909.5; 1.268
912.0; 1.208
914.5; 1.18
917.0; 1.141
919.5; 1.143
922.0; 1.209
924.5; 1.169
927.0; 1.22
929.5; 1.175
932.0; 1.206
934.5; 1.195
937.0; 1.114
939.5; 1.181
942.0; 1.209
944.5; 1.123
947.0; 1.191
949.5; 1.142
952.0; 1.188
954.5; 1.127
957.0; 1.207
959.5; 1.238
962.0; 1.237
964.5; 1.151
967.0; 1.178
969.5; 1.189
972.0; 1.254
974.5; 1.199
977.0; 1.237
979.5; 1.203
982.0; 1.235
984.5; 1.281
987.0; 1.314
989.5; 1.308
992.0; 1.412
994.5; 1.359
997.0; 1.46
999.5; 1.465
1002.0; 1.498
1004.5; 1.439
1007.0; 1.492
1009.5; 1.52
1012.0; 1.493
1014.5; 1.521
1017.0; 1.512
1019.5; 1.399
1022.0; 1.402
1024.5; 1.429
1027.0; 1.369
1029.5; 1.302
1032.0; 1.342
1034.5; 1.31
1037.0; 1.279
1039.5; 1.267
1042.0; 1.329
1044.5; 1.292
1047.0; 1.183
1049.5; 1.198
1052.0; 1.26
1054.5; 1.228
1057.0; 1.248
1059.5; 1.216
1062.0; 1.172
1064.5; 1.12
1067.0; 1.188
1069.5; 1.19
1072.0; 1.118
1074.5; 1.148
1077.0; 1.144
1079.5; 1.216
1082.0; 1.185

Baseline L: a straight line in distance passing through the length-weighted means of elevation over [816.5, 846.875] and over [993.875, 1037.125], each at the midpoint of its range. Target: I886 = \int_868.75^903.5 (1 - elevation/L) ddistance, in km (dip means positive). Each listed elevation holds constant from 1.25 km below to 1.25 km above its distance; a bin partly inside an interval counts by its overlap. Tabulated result 9.3 km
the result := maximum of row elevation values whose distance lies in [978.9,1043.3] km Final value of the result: 1.521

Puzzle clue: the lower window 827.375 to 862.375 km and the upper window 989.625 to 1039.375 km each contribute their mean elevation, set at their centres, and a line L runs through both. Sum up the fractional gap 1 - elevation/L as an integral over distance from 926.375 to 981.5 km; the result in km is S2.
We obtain 3.71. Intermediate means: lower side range 1.03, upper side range 1.42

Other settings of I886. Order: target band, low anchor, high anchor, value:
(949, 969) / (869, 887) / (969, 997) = -0.3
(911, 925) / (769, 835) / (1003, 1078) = 1.3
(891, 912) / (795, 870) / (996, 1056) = -0.2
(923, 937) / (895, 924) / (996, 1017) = 0.8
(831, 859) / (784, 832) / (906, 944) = 4.7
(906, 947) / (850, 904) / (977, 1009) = -4.6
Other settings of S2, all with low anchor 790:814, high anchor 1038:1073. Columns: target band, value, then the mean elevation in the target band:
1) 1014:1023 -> -1.7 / 1.45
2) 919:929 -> 0.5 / 1.19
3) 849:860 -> 3.8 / 0.827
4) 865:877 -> 6.8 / 0.552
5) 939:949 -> 0.6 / 1.17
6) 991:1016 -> -4.8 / 1.47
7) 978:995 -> -0.9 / 1.3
